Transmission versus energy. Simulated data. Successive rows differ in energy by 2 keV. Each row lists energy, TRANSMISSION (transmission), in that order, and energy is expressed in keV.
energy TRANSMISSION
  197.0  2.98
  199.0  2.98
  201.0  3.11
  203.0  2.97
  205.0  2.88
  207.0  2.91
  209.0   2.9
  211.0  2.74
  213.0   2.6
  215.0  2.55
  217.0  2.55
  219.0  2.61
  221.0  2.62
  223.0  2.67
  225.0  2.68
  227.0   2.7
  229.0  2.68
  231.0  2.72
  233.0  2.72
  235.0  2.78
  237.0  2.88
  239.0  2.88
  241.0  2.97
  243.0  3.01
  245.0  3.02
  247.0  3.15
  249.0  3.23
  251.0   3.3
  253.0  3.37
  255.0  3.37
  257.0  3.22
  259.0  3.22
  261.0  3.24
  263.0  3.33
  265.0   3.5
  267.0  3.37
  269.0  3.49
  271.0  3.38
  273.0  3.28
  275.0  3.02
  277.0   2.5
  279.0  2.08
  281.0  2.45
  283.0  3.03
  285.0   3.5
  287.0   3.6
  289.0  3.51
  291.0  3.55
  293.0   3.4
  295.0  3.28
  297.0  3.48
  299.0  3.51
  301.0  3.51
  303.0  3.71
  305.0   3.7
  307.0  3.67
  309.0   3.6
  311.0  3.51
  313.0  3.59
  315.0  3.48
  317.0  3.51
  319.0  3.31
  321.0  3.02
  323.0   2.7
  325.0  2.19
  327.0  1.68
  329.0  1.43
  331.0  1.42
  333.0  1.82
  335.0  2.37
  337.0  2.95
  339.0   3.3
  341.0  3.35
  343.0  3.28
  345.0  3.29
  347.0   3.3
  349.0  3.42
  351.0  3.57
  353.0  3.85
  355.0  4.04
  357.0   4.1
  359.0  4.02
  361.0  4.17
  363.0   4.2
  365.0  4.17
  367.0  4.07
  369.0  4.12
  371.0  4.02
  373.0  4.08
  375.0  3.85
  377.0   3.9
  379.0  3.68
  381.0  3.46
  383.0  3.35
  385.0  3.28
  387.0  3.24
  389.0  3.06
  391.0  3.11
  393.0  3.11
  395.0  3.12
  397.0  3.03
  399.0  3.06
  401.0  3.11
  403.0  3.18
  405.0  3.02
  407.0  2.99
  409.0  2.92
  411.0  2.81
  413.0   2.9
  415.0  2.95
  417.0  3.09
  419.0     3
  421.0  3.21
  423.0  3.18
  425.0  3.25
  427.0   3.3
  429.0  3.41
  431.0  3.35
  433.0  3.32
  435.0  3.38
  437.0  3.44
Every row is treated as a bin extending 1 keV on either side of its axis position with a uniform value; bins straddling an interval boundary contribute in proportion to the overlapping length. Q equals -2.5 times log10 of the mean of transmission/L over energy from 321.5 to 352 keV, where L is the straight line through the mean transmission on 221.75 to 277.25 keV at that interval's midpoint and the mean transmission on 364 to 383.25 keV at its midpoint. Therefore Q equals 0.34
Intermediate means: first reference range 3.07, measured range 2.68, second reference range 3.89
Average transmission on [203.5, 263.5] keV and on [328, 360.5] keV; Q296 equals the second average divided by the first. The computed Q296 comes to 1.1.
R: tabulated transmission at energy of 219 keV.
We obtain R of 2.61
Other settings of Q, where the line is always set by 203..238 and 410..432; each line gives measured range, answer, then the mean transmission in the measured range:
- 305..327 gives -0.10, 3.21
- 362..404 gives -0.16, 3.53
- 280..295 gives -0.15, 3.29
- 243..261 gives -0.16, 3.22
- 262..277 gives -0.16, 3.28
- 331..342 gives 0.13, 2.64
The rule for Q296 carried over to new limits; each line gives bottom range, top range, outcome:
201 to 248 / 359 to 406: 1.27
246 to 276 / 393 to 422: 0.92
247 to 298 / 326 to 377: 1.04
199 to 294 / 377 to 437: 1.06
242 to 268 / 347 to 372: 1.21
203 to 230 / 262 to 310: 1.22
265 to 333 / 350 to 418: 1.13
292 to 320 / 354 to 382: 1.13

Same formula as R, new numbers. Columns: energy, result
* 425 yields 3.25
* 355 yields 4.04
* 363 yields 4.2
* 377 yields 3.9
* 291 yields 3.55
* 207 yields 2.91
